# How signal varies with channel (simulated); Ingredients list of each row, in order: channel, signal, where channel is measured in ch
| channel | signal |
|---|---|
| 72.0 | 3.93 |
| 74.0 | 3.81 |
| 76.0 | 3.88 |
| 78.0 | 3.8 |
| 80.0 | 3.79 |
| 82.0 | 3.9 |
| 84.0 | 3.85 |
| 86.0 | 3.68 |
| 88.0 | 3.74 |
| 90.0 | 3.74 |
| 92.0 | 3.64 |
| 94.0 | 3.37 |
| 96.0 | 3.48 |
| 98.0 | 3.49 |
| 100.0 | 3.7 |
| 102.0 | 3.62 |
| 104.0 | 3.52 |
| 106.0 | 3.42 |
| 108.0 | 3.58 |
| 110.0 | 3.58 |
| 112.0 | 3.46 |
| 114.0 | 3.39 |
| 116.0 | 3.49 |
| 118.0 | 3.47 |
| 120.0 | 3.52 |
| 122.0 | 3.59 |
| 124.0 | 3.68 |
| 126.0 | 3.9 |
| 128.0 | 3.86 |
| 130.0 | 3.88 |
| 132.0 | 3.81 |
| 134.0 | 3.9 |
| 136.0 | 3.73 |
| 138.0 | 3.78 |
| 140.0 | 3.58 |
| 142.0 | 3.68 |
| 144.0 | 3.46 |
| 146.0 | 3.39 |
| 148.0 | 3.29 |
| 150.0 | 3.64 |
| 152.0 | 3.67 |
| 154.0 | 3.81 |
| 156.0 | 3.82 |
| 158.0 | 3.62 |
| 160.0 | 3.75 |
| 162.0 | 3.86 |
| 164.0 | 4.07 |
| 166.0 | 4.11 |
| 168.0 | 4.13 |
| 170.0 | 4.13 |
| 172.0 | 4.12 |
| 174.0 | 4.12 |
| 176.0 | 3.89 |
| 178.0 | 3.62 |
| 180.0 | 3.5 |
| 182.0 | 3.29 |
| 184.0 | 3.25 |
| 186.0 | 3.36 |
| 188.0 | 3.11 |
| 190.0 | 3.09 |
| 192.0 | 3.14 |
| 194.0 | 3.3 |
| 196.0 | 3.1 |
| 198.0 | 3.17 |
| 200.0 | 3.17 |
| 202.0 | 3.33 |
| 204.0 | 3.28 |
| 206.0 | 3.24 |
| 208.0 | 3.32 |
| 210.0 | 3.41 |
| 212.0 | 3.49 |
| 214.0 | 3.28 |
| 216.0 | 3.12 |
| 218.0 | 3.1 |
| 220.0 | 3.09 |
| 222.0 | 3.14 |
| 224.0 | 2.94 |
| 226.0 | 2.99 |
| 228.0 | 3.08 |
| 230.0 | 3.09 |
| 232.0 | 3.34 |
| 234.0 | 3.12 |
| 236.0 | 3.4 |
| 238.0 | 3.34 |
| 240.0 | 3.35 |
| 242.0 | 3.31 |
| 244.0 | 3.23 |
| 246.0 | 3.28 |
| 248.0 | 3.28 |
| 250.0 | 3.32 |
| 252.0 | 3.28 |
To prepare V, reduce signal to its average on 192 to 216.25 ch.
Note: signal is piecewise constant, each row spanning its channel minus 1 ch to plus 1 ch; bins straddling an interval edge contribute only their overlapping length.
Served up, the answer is 3.27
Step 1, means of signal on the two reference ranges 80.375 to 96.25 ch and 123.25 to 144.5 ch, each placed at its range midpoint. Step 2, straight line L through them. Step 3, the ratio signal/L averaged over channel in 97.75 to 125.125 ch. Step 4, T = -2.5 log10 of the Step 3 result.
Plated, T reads 0.06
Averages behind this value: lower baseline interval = 3.69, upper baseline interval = 3.76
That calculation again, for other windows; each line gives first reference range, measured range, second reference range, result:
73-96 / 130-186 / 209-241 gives -0.085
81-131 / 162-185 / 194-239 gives -0.141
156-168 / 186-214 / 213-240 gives 0.069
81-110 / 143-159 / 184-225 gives -0.055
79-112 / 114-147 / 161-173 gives 0.052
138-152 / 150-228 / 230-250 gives -0.014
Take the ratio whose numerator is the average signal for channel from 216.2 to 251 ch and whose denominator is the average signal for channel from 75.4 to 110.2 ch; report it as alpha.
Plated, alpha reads 0.88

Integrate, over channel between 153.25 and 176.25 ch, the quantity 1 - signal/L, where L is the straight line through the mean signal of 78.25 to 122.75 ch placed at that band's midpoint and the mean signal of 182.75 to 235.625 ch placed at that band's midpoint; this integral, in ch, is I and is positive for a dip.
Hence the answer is -4.1 ch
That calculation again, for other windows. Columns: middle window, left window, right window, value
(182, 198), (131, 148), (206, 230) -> 0.7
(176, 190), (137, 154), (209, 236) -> 0.0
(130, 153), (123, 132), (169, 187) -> 0.9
